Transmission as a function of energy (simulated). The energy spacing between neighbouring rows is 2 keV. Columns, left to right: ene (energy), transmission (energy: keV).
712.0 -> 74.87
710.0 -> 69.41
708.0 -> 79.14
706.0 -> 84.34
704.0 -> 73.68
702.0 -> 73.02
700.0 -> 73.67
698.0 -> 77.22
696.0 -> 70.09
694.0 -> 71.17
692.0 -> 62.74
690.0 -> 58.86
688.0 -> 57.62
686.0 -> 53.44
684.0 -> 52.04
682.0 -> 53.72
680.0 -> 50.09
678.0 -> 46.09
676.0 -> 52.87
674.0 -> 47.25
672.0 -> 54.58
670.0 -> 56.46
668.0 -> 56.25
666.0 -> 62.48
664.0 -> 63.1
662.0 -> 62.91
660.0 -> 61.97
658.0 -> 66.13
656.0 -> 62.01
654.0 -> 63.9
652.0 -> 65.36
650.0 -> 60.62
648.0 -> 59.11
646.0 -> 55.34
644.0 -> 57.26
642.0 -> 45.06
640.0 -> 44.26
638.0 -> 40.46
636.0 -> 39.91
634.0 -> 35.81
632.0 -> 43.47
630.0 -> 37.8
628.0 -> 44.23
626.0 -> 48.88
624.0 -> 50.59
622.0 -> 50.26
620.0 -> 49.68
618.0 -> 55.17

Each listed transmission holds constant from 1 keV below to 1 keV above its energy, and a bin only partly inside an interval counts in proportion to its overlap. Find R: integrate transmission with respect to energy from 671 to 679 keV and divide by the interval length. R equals 50.2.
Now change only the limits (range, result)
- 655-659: 64.1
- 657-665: 63.5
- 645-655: 60.9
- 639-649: 52.2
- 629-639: 39.5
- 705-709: 81.7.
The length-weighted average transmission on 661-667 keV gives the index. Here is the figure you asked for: 62.8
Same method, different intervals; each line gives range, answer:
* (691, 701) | 71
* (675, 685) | 51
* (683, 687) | 52.7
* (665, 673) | 57.4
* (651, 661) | 63.9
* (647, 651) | 59.9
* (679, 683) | 51.9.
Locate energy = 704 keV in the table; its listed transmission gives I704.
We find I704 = 73.68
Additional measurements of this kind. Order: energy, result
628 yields 44.23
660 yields 61.97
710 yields 69.41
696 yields 70.09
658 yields 66.13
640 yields 44.26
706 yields 84.34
